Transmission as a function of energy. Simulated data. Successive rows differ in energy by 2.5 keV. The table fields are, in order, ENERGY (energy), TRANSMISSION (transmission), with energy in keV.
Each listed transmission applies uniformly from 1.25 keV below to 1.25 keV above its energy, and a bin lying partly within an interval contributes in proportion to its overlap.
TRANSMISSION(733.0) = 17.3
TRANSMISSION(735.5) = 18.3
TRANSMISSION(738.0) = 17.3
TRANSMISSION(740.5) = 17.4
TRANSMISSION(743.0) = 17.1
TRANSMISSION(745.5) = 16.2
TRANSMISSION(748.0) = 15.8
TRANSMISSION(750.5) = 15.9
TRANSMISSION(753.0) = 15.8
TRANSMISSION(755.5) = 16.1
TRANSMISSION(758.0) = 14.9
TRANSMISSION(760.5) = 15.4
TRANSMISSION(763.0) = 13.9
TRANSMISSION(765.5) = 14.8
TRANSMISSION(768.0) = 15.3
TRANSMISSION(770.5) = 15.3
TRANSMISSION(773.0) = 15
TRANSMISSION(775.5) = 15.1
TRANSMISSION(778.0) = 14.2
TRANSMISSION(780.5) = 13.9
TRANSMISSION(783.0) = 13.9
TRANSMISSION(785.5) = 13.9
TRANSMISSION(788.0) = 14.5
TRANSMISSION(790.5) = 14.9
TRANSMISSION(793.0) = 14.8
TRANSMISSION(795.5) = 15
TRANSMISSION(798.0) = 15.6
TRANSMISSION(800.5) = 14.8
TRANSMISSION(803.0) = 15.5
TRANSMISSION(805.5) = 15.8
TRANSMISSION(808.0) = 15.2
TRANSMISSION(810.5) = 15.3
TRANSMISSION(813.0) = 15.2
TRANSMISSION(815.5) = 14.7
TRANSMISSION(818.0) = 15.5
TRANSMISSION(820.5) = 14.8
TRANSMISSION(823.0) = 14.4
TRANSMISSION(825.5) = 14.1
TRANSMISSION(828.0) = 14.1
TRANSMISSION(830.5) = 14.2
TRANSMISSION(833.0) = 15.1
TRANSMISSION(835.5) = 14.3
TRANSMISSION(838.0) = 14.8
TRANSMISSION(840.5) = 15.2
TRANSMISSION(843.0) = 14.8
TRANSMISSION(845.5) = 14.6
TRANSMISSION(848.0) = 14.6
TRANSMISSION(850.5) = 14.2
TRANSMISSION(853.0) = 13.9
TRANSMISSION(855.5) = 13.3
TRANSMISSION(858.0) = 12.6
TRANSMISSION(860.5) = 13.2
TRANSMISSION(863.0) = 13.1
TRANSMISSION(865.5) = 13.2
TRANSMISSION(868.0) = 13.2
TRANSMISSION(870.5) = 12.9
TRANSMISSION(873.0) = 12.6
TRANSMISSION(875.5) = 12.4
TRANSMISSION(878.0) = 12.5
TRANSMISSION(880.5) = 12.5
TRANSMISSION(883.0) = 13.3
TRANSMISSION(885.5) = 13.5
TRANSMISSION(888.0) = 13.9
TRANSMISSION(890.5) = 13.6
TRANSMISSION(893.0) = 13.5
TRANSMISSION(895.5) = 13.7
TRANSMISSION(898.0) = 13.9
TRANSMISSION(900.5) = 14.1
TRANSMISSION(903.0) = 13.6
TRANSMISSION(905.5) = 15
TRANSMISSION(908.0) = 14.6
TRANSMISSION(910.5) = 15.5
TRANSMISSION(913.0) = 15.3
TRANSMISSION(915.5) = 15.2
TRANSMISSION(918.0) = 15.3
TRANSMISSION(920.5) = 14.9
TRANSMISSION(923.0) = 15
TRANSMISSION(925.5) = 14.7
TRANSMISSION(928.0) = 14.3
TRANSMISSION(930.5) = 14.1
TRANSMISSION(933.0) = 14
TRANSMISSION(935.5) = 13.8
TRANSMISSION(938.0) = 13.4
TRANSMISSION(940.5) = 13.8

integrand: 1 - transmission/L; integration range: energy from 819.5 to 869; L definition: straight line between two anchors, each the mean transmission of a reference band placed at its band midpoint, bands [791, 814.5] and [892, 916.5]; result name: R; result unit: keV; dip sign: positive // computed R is 2.73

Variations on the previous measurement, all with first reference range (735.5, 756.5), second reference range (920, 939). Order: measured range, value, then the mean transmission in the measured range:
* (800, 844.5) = 2.1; 14.9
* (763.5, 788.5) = 2.5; 14.6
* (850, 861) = 1.3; 13.4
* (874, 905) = 2.8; 13.4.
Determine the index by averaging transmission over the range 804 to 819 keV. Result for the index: 15.3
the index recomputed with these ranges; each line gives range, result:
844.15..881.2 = 13.3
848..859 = 13.6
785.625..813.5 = 15.1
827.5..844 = 14.7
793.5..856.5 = 14.8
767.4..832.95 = 14.8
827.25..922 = 14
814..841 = 14.6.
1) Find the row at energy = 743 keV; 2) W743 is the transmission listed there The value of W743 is 17.1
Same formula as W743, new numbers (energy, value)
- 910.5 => 15.5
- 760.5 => 15.4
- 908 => 14.6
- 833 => 15.1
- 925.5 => 14.7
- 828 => 14.1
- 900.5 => 14.1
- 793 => 14.8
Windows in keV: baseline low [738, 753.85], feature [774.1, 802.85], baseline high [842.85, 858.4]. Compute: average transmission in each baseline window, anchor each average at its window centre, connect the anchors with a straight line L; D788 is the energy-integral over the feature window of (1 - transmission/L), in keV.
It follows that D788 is 1.5 keV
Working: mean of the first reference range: 16.5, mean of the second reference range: 14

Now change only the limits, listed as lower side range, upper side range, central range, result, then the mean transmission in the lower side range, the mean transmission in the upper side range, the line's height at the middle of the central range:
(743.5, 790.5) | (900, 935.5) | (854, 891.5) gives 4.4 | 15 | 14.7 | 14.8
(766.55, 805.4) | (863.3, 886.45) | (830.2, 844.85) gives -1.1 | 14.8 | 12.9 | 13.7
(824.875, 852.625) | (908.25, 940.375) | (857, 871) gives 1.4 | 14.5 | 14.6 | 14.6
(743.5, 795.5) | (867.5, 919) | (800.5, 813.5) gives -0.6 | 15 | 13.8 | 14.6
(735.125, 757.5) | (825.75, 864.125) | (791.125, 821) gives -0.2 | 16.5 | 14.1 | 15.1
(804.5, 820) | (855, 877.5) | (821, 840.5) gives -0.1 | 15.3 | 12.9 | 14.5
